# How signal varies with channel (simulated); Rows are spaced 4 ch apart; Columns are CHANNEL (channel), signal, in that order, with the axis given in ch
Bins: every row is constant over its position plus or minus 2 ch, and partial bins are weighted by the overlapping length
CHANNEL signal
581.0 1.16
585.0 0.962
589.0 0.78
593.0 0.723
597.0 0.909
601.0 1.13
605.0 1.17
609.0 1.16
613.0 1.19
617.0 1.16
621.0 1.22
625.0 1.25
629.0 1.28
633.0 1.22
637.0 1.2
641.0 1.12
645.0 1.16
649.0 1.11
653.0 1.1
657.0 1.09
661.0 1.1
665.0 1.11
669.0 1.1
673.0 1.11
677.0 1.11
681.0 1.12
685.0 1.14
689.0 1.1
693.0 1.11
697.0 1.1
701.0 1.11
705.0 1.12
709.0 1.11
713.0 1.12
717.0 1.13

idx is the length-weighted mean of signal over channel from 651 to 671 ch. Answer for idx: 1.1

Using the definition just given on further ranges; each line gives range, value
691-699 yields 1.1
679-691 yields 1.12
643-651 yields 1.14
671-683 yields 1.11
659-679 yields 1.11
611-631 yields 1.22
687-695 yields 1.1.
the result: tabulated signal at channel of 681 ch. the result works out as 1.12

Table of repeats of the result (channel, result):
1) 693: 1.11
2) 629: 1.28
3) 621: 1.22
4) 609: 1.16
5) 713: 1.12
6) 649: 1.11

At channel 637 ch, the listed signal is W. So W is 1.2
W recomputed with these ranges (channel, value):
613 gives 1.19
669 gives 1.1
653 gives 1.1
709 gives 1.11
